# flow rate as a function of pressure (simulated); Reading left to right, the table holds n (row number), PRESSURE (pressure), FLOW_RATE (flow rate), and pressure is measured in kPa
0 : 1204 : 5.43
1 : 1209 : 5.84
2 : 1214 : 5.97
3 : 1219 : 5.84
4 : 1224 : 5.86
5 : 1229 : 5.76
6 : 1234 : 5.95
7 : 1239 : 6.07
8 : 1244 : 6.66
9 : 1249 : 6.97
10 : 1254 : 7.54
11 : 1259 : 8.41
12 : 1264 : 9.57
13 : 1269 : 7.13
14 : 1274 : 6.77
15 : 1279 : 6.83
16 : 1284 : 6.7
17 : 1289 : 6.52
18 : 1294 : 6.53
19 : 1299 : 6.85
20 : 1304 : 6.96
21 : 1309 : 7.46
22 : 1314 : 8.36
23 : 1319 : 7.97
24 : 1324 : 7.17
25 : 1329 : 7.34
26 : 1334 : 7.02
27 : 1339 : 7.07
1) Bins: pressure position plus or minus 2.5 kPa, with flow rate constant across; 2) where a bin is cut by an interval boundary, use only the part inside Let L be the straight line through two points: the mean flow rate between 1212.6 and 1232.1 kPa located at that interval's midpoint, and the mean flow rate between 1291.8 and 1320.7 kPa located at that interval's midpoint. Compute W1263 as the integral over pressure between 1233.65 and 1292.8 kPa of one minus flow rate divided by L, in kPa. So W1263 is -4.97 kPa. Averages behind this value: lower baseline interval 5.85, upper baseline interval 7.35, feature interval 7.12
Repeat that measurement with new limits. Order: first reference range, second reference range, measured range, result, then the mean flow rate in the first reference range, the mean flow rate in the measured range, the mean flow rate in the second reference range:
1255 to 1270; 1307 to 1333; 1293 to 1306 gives 1.8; 8.41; 6.8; 7.63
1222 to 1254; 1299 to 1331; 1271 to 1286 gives 0.3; 6.32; 6.78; 7.49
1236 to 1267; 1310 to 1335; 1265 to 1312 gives 3.7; 7.5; 6.96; 7.6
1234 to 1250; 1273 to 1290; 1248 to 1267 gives -4.8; 6.43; 8.19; 6.72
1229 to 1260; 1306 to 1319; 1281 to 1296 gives 1.8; 6.77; 6.59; 7.88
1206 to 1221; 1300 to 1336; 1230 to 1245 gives 0.2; 5.87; 6.14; 7.45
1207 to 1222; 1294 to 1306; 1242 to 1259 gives -2.7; 5.88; 7.27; 6.82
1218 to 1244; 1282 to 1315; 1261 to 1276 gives -3.1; 5.97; 7.88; 7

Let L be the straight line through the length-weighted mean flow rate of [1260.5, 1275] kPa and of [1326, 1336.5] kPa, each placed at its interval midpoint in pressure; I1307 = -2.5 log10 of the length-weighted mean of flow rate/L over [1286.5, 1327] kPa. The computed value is 0.036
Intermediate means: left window 7.97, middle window 7.23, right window 7.18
